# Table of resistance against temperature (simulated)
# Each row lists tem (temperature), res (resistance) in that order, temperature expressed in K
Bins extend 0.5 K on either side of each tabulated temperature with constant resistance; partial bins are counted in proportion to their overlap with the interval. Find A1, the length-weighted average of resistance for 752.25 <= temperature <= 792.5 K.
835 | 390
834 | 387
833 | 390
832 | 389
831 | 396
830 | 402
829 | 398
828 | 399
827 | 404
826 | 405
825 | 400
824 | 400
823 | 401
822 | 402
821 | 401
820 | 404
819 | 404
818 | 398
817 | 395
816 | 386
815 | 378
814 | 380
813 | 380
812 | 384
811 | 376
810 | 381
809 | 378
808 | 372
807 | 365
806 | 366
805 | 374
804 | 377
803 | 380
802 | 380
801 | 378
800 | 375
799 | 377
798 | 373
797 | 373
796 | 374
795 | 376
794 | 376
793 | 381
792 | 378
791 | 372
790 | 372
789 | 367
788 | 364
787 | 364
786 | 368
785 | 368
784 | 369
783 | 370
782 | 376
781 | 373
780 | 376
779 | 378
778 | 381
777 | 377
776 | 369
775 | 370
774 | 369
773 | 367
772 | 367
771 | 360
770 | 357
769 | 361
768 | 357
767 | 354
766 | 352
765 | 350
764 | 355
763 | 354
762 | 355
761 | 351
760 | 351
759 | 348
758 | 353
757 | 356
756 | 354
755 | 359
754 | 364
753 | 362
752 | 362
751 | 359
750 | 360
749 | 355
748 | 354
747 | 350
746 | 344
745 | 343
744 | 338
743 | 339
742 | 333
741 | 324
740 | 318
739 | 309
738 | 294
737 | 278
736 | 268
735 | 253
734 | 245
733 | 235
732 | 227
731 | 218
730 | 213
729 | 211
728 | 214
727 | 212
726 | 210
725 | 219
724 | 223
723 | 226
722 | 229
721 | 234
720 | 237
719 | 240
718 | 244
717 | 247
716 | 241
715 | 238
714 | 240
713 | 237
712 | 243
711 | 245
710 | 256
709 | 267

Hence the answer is 364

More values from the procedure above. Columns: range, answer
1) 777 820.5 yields 377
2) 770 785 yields 371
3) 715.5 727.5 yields 230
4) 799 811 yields 375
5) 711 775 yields 302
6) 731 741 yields 270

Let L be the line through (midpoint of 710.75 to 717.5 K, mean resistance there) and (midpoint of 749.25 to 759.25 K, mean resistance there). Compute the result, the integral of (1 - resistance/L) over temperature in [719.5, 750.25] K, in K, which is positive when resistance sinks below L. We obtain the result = 3.1 K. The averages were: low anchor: 241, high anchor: 358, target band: 274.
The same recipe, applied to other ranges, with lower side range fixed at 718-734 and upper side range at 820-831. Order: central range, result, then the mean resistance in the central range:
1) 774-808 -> -3.4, 373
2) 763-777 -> -2.7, 361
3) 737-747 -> -2.9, 326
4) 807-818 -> -0.1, 381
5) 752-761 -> -2.5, 356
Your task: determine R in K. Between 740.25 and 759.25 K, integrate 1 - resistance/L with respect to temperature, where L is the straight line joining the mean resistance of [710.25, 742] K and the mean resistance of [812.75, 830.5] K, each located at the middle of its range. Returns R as -4.5 K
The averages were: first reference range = 246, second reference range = 397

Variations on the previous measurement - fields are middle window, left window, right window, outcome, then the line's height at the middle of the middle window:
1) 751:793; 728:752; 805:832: -3.6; 336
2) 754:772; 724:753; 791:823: -1.9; 322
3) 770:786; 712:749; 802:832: -1.8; 333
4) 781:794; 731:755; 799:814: -0.5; 358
